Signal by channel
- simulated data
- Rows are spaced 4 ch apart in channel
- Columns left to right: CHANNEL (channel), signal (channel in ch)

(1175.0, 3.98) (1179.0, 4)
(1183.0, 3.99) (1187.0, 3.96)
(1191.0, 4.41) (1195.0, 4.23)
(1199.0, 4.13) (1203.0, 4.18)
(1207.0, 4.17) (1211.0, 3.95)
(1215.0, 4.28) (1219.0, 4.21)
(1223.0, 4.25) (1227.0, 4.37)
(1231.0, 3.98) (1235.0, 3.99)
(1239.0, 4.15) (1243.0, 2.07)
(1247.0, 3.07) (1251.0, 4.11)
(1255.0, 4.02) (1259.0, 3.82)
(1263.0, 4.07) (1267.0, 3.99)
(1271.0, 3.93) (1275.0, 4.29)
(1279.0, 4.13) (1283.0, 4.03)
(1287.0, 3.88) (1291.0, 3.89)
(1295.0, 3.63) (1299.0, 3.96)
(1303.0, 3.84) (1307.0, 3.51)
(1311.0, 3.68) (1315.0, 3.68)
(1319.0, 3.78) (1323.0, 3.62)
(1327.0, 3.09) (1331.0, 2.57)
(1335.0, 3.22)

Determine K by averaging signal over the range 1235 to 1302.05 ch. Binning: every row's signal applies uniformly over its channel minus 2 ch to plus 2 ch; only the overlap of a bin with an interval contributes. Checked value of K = 3.82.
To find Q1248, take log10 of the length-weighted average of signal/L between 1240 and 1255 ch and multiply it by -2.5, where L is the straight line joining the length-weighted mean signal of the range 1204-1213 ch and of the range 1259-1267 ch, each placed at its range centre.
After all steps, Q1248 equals 0.22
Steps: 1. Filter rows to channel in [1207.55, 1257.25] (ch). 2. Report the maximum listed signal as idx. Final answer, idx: 4.37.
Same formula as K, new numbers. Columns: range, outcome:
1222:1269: 3.82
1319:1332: 3.24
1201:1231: 4.19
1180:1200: 4.14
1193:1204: 4.18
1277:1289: 4.01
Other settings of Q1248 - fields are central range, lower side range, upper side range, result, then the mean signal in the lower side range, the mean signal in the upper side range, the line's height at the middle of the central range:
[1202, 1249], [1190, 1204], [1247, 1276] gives 0.06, 4.23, 3.96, 4.11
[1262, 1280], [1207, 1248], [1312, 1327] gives -0.09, 3.87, 3.61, 3.75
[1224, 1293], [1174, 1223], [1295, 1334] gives -0.02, 4.13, 3.52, 3.82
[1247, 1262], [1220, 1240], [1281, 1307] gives 0.05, 4.15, 3.84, 4.03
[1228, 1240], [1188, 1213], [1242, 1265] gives -0.07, 4.17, 3.59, 3.8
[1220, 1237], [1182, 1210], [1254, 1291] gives -0.02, 4.15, 4.01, 4.09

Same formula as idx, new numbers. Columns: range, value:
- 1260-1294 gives 4.29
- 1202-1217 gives 4.28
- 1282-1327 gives 4.03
